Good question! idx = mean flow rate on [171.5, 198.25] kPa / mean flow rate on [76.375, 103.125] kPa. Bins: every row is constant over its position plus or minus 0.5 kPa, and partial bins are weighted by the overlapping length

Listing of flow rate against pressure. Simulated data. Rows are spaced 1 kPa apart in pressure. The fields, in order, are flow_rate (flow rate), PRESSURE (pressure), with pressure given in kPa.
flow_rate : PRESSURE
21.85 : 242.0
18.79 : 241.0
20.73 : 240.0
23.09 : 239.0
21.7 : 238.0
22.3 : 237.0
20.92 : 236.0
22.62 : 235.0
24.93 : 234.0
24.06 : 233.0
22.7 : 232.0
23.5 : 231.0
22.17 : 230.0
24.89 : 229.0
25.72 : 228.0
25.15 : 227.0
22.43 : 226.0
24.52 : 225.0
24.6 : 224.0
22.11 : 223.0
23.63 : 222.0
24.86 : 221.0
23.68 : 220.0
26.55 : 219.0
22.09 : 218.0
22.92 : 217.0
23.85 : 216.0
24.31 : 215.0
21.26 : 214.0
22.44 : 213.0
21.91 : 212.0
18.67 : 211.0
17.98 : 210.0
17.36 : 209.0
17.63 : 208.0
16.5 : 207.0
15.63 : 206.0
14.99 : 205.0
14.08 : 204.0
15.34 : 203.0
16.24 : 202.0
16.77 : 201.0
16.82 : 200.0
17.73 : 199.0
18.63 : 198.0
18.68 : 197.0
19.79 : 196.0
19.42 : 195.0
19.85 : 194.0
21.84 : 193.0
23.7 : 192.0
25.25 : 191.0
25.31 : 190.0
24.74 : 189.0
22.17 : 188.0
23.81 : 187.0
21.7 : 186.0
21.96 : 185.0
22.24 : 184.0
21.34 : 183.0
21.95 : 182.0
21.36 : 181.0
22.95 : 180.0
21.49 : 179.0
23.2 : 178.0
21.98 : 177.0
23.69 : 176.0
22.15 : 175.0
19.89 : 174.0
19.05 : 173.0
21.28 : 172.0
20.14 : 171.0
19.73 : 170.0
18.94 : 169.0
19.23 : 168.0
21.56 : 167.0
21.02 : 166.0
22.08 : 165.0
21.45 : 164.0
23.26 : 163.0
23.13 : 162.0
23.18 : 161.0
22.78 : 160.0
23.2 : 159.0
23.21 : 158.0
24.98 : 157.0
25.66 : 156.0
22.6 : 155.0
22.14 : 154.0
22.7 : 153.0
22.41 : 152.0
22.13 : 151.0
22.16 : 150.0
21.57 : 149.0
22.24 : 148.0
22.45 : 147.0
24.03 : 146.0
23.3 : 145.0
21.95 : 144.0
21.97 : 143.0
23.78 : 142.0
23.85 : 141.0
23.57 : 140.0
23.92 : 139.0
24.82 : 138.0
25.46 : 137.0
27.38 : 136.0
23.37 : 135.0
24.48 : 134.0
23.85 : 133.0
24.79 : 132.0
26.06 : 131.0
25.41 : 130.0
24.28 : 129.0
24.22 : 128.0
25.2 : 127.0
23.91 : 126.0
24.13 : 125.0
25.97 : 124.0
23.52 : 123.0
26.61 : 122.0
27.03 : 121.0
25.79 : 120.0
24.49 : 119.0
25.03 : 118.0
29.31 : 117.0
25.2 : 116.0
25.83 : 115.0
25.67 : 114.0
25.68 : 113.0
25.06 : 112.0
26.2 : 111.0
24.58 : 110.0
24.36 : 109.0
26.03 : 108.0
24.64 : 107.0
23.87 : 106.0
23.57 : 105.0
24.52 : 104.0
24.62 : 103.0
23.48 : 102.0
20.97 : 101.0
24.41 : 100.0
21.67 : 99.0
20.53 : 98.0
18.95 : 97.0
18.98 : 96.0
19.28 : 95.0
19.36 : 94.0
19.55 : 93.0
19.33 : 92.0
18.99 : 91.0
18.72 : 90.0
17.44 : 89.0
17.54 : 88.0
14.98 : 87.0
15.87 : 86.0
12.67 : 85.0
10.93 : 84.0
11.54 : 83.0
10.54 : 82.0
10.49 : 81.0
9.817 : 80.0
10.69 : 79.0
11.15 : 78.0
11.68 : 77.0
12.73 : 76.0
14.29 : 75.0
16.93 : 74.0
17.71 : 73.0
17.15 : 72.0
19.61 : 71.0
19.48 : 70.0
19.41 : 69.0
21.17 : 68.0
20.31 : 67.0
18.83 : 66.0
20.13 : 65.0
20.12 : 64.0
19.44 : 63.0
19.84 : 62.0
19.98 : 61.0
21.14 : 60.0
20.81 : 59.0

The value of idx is 1.3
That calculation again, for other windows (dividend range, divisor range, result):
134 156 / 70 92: 1.60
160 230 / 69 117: 1.11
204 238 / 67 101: 1.32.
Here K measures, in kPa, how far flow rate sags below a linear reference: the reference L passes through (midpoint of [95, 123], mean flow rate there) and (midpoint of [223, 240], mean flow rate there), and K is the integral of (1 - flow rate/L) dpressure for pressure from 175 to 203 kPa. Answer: 2.9 kPa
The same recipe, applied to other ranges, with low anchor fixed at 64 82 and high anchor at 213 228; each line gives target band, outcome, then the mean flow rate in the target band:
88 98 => -1.2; 19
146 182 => -2.3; 22.1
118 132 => -4.8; 25.1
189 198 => 0.2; 21.7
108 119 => -4.6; 25.7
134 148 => -3.1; 23.8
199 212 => 3.5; 16.8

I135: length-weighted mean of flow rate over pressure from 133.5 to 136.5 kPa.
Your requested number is 25.1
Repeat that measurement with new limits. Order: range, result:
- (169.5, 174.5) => 20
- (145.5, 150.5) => 22.5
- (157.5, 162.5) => 23.1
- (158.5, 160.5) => 23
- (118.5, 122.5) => 26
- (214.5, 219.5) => 23.9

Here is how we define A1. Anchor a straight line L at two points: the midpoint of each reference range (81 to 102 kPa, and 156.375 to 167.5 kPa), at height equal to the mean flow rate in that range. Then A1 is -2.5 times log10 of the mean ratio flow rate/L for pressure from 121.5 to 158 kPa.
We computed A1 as -0.137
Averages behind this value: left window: 17.6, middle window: 23.9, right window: 22.7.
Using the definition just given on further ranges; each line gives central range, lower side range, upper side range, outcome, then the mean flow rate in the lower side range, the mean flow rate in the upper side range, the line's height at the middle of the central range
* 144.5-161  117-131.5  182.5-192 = 0.06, 25.3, 23.2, 24.3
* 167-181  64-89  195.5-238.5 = -0.10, 15.4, 21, 19.3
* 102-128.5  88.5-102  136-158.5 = -0.18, 20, 23.3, 21.3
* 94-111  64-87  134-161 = -0.24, 15.2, 23.4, 18.3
